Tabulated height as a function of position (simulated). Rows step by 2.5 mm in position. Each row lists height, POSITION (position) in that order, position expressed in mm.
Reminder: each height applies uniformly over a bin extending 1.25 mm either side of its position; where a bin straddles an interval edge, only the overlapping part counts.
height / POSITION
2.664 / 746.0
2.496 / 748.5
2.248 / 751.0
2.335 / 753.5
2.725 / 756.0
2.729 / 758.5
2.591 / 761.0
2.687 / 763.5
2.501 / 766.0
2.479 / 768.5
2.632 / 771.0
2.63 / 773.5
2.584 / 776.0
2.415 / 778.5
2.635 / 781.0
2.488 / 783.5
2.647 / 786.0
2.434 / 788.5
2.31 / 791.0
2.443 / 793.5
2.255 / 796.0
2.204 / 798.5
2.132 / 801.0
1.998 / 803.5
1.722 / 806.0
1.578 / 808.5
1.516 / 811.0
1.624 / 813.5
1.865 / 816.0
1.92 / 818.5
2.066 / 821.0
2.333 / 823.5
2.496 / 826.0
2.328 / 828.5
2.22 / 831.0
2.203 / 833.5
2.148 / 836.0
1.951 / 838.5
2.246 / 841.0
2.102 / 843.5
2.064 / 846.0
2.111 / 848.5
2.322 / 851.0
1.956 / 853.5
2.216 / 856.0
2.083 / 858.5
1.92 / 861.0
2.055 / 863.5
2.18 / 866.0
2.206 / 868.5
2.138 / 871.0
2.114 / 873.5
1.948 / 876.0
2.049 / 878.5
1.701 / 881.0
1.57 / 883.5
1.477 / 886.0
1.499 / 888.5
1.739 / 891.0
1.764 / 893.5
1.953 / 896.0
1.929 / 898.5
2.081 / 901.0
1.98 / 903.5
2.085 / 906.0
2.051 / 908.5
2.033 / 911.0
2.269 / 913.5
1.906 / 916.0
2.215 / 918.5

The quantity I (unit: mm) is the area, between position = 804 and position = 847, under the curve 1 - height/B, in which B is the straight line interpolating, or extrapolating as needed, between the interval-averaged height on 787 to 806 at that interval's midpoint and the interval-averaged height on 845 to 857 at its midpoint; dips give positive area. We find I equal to 3.0 mm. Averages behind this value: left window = 2.22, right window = 2.13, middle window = 2.02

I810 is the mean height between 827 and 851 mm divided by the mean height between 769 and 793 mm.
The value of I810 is 0.86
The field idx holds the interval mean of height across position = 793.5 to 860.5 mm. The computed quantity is 2.07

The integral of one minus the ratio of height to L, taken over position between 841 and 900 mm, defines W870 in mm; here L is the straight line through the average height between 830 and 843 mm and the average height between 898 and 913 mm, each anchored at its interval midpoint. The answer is 3.7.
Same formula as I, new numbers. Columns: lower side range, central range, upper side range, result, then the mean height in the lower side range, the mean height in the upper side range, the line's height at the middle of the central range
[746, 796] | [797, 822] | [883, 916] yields 5.0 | 2.52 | 1.89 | 2.33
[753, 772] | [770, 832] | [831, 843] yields 3.9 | 2.59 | 2.14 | 2.36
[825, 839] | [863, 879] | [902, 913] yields 0.3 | 2.23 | 2.05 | 2.14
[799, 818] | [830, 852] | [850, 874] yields -1.7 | 1.8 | 2.12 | 1.99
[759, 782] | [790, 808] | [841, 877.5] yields 2.2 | 2.58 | 2.11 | 2.43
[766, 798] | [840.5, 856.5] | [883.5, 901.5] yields -0.7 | 2.49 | 1.75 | 2.04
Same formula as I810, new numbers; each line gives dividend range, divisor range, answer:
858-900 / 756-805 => 0.77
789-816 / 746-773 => 0.78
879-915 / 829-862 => 0.88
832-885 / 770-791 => 0.81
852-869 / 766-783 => 0.82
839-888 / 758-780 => 0.78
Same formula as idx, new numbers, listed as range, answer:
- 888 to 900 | 1.8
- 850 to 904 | 1.95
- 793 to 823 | 1.94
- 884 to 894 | 1.61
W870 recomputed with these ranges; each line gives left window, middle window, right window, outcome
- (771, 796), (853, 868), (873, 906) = -0.48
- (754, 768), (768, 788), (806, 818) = -2.29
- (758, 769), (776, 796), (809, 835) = -0.75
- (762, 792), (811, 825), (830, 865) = 2.18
